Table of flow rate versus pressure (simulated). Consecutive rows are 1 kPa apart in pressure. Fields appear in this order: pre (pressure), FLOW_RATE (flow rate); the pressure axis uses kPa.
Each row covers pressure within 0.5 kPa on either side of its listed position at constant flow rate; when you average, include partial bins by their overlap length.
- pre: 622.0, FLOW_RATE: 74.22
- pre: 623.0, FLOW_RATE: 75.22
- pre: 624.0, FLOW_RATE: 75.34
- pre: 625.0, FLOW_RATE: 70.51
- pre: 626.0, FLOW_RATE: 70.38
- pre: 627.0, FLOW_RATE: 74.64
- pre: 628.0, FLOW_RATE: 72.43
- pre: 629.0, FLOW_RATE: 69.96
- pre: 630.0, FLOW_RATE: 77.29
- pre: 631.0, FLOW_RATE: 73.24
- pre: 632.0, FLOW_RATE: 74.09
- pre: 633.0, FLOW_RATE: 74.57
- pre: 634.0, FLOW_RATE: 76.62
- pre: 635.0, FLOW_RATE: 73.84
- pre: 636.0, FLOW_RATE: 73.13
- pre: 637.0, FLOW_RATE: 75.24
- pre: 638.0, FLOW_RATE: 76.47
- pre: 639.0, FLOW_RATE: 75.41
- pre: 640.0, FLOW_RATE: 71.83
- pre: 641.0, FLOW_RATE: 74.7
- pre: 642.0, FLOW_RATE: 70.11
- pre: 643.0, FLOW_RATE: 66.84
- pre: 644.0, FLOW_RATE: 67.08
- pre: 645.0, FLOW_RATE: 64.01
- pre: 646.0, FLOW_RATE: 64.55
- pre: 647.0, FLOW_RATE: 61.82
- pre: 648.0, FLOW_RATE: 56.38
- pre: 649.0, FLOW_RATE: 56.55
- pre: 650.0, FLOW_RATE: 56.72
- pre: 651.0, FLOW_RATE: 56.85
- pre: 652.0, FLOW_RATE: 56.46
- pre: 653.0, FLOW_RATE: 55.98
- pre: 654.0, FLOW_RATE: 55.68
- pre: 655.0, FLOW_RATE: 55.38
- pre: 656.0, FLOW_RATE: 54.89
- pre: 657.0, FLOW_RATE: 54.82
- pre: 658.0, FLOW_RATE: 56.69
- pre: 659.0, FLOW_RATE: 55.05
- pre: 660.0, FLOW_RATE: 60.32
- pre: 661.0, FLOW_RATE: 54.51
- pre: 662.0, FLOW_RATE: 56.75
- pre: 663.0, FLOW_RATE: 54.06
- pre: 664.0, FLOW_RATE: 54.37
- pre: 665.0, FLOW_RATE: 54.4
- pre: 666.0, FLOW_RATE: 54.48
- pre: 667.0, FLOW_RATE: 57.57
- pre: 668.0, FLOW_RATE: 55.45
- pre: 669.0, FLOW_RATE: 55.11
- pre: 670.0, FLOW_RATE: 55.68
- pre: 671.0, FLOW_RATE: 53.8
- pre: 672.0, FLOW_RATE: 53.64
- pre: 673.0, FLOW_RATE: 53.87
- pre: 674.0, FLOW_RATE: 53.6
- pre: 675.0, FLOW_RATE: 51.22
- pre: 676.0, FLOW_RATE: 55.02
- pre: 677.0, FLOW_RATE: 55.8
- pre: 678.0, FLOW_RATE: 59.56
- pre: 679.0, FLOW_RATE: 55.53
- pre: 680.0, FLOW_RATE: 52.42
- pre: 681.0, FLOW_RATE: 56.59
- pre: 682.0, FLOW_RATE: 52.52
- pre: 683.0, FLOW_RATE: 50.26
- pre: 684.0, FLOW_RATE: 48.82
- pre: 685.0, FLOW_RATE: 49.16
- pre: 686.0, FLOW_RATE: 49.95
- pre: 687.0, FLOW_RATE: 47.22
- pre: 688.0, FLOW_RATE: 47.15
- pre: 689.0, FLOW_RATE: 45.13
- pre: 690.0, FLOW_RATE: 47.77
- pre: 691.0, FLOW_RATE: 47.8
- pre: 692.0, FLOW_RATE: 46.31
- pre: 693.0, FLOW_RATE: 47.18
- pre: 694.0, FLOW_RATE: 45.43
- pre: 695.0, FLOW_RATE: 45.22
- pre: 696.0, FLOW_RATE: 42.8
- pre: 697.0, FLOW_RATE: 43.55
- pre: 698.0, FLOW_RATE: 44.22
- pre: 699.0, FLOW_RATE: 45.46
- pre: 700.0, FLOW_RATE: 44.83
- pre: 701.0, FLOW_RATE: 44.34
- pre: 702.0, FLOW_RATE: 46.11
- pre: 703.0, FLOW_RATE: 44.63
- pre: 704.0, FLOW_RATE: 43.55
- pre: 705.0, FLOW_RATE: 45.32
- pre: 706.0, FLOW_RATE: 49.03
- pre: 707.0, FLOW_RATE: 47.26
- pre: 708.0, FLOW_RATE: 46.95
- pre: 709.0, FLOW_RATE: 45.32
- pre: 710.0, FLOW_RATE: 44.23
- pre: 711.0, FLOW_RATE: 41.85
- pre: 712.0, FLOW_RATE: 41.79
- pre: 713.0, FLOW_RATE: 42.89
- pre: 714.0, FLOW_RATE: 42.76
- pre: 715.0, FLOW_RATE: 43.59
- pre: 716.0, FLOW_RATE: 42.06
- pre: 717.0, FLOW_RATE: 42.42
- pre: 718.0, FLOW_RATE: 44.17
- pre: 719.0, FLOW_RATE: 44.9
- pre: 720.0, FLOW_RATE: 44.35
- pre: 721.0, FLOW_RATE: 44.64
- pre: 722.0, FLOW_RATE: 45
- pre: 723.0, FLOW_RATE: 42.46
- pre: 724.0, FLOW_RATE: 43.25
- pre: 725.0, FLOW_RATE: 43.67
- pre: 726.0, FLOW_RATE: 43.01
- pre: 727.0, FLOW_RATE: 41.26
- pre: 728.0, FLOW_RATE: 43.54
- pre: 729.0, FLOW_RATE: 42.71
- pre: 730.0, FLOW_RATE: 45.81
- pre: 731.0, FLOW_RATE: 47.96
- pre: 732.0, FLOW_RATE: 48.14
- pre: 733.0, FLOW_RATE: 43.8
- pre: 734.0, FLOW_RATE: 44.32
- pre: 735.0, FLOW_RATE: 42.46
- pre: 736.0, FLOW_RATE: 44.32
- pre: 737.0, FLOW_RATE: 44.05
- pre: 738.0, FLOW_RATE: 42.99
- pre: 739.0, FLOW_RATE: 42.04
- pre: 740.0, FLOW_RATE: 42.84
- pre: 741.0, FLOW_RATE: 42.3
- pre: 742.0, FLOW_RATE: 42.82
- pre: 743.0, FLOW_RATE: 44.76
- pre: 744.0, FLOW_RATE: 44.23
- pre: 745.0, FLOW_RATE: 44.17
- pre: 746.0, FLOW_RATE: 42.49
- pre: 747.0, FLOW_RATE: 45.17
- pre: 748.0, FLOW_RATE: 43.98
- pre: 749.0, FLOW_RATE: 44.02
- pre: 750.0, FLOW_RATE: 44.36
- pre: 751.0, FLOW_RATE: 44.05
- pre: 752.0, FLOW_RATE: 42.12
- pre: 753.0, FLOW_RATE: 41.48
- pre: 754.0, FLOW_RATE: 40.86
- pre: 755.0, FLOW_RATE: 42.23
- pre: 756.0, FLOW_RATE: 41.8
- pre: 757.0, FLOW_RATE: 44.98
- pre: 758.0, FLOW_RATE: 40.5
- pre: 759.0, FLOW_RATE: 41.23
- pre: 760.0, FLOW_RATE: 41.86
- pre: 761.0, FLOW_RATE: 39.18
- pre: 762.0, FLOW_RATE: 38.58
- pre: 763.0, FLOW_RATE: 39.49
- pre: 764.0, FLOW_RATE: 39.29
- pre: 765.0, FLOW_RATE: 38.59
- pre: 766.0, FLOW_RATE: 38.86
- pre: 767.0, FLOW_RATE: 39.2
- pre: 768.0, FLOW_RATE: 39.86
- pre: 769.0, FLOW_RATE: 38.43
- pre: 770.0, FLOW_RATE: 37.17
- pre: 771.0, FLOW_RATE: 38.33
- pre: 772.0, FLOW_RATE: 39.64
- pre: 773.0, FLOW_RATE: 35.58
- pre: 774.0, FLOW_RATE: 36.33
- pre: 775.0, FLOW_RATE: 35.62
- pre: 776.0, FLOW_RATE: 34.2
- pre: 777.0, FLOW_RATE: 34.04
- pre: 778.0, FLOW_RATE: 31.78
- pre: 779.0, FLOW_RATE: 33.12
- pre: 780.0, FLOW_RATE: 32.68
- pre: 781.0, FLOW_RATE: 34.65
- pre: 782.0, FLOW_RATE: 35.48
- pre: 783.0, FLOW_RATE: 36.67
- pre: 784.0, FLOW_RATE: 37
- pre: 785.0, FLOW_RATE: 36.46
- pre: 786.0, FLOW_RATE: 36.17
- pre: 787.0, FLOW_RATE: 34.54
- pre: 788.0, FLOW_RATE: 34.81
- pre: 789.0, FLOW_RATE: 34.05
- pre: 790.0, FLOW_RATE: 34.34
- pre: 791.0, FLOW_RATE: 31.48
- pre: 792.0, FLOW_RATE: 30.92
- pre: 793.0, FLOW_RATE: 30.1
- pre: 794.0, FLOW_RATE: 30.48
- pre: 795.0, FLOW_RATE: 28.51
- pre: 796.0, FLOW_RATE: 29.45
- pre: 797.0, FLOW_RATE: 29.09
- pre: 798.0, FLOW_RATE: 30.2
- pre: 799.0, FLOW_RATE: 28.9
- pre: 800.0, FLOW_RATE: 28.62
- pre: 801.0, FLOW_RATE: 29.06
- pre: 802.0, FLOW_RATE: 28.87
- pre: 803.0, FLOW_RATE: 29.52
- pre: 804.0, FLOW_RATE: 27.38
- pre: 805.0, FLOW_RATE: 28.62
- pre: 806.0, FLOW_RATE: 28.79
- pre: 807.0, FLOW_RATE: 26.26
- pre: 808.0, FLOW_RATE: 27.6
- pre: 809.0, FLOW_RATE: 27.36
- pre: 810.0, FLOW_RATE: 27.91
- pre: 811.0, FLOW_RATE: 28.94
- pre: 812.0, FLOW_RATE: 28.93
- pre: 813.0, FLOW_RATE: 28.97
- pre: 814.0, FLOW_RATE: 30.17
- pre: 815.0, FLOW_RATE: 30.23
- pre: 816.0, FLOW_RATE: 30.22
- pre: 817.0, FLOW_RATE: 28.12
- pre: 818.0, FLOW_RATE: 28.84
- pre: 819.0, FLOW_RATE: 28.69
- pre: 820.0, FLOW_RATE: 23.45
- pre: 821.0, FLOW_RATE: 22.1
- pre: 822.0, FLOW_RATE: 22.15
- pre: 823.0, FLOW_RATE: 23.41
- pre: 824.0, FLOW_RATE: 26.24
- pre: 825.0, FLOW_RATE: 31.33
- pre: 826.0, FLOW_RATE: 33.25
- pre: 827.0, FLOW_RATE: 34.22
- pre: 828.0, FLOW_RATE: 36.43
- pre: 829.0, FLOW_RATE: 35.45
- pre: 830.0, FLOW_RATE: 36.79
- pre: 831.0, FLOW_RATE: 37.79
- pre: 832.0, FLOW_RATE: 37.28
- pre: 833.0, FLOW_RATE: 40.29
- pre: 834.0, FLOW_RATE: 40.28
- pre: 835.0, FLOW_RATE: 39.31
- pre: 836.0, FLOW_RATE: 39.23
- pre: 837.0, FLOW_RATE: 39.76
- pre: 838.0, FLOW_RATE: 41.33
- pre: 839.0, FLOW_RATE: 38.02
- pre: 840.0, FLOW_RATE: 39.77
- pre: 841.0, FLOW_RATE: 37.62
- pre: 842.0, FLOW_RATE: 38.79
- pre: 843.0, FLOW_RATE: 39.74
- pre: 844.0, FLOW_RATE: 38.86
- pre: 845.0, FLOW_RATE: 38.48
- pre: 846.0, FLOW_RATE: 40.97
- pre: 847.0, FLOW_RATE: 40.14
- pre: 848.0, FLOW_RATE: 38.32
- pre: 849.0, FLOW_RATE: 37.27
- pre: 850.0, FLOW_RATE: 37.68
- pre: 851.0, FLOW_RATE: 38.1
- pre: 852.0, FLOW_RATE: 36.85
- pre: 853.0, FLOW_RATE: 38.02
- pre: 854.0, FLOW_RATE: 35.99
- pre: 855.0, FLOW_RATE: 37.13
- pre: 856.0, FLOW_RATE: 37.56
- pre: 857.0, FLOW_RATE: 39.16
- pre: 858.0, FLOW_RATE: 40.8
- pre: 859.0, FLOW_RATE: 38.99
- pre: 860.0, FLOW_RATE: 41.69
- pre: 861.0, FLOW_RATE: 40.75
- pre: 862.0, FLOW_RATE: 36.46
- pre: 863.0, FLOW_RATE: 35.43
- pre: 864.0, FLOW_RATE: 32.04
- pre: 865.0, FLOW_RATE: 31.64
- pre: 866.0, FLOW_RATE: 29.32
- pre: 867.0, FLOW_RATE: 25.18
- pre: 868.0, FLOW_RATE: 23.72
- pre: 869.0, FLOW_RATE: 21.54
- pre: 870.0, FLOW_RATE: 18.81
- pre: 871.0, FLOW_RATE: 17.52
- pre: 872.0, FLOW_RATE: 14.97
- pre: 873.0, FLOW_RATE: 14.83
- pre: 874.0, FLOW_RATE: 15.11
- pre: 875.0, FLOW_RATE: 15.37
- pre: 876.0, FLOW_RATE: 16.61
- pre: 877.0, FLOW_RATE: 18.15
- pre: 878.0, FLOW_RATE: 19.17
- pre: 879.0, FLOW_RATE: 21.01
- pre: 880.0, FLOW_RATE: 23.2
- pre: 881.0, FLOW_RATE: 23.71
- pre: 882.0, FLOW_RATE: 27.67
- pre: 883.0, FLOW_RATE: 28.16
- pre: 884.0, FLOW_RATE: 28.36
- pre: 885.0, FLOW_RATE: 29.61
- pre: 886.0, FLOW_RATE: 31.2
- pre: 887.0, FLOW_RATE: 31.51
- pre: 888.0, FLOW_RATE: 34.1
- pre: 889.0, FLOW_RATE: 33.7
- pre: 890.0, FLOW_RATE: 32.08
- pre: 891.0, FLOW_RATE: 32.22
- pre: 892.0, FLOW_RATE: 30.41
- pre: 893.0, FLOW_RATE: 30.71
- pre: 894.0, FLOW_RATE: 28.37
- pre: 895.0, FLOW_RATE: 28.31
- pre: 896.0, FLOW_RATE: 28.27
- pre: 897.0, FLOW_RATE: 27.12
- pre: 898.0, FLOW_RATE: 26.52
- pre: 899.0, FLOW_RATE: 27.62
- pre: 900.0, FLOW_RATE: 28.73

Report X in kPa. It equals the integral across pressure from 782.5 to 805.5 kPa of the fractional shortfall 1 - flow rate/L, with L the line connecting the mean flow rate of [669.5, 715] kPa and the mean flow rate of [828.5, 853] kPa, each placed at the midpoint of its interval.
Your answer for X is 5.61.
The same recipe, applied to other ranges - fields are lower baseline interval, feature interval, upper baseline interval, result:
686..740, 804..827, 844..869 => 6.32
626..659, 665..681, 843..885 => 1.67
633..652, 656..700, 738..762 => 5.70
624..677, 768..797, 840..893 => 6.00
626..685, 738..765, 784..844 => 0.76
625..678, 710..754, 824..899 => 6.15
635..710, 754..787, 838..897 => 3.86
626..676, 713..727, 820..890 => 2.32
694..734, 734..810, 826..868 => 8.41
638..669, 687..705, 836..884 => 2.87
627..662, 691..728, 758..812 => 4.57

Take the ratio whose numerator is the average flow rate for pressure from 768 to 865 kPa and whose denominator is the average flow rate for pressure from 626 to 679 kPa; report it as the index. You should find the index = 0.55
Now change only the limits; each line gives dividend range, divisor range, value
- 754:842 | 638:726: 0.65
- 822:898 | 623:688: 0.52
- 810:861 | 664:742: 0.74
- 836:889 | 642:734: 0.63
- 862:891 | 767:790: 0.70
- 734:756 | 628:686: 0.71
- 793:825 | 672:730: 0.60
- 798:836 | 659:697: 0.59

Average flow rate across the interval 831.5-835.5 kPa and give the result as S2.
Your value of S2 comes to 39.3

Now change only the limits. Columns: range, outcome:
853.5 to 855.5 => 36.6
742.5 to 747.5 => 44.2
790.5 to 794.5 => 30.7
